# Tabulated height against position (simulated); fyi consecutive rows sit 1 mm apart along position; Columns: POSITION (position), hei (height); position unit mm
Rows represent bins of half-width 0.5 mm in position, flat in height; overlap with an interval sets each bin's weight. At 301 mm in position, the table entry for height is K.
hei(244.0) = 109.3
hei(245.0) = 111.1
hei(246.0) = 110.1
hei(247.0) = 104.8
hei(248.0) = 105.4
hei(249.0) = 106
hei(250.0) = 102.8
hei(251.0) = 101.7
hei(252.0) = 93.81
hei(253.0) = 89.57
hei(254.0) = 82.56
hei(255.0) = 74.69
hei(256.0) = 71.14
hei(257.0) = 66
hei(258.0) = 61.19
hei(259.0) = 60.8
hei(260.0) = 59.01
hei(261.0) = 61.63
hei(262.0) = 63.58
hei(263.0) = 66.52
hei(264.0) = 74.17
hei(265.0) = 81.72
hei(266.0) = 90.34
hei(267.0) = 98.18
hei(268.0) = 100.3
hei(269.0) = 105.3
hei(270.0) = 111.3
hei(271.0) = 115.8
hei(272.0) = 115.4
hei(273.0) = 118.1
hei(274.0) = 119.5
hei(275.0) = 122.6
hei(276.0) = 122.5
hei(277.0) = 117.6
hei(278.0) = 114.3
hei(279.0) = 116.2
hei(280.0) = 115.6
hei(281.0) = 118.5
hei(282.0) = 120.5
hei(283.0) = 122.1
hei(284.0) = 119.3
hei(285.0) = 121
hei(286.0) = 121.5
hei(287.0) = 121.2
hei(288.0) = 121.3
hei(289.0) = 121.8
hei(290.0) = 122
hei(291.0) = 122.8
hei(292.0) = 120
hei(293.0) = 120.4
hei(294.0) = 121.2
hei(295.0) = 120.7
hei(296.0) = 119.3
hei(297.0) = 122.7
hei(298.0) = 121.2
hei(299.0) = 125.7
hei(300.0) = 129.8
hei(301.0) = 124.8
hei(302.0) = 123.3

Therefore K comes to 124.8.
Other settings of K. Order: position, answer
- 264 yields 74.17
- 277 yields 117.6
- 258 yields 61.19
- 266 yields 90.34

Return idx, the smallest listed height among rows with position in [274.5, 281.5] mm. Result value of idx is 114.3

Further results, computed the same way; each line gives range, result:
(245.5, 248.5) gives 104.8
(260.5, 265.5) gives 61.63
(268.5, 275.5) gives 105.3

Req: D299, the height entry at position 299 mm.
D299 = 125.7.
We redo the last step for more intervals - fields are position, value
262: 63.58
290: 122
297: 122.7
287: 121.2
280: 115.6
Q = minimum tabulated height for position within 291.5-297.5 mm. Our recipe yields 119.3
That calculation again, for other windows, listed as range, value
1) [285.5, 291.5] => 121.2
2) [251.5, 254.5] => 82.56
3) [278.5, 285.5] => 115.6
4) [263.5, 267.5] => 74.17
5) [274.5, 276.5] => 122.5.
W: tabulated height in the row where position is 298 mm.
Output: 121.2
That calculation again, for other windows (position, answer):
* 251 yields 101.7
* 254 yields 82.56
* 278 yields 114.3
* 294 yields 121.2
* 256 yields 71.14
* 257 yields 66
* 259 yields 60.8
